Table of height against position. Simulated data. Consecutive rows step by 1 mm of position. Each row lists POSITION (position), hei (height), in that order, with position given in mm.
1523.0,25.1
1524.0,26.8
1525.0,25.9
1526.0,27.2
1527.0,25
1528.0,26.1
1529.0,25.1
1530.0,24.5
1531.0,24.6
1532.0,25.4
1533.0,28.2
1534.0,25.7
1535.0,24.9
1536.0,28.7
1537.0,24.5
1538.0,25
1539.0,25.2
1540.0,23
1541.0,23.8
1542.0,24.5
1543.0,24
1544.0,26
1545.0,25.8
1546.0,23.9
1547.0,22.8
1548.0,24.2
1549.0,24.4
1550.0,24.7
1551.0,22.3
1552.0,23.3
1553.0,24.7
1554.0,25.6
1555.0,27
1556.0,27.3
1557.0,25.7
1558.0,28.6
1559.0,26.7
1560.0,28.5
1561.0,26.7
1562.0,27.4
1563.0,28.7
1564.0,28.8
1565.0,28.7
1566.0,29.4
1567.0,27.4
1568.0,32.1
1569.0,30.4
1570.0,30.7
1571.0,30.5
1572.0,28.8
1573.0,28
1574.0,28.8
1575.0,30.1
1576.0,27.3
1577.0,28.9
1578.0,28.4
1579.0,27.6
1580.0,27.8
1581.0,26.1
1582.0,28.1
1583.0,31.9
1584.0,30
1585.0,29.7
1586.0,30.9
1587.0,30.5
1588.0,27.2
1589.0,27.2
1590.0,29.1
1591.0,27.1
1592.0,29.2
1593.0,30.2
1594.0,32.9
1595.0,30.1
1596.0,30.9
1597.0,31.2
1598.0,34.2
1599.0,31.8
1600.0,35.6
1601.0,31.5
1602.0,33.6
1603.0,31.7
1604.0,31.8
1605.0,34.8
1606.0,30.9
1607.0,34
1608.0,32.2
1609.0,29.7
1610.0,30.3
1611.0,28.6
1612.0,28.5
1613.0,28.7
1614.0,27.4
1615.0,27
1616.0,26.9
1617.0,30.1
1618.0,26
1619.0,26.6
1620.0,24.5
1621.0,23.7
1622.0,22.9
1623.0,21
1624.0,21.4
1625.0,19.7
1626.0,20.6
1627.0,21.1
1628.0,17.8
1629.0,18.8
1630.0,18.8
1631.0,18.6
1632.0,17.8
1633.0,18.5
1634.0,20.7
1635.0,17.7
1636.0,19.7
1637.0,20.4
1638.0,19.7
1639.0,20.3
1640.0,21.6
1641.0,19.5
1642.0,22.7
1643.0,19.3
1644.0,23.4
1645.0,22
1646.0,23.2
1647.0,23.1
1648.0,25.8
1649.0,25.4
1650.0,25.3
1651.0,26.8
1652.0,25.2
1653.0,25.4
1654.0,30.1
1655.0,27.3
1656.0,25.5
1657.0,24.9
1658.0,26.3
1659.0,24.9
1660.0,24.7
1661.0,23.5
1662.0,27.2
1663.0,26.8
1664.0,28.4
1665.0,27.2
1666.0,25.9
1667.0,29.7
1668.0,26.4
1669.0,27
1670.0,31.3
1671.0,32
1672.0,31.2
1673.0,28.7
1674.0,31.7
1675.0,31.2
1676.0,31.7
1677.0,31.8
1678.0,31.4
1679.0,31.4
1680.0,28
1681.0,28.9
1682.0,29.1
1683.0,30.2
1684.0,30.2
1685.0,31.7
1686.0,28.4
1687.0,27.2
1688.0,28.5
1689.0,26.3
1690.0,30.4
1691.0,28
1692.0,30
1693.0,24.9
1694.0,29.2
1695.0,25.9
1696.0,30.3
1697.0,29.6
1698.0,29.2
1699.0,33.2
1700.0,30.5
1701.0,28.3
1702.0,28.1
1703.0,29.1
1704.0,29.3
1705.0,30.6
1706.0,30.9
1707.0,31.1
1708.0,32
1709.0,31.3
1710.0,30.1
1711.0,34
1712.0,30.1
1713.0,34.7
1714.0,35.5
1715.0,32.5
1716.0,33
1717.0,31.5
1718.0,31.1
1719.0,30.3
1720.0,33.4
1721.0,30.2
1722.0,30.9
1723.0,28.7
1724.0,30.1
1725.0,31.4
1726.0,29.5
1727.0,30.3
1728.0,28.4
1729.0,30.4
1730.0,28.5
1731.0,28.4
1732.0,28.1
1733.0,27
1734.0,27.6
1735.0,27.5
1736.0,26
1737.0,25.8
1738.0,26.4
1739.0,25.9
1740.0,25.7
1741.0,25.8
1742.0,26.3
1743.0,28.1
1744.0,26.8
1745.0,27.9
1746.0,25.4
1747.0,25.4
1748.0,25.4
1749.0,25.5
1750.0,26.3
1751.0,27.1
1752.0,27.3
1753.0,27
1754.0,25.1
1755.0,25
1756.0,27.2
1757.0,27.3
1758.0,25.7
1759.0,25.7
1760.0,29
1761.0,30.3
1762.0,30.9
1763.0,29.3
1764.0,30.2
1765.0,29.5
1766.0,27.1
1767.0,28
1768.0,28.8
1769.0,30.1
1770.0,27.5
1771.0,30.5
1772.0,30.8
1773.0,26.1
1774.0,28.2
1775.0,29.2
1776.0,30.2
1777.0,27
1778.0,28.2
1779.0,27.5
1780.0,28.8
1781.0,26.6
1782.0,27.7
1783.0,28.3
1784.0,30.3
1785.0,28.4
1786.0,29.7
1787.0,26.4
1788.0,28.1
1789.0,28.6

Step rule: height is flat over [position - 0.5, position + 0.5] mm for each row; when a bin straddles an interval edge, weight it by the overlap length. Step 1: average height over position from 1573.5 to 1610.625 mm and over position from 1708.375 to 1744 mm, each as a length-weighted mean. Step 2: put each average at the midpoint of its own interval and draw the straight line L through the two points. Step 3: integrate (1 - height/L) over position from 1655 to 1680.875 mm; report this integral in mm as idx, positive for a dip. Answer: 1.34 mm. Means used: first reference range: 30.4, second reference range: 29.5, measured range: 28.3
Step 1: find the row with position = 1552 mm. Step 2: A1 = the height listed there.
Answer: 23.3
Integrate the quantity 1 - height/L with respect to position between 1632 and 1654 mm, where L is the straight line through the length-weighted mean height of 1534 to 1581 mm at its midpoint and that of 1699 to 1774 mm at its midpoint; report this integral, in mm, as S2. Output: 4.4 mm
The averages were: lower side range 26.8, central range 22.3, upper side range 28.8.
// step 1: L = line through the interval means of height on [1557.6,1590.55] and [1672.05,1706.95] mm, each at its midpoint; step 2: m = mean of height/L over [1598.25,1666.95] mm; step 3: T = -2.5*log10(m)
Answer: 0.16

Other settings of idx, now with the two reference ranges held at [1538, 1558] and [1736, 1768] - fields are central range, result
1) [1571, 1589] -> -2.7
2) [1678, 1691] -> -1.5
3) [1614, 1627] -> 0.7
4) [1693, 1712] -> -2.5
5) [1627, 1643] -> 3.8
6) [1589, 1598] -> -1.7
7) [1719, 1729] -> -1.3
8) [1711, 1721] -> -2.2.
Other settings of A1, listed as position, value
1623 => 21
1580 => 27.8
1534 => 25.7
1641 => 19.5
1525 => 25.9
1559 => 26.7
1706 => 30.9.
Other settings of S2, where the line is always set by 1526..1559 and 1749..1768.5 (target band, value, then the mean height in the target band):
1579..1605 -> -4.7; 30.4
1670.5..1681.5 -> -1.6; 30.7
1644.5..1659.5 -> 0.6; 25.4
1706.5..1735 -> -3.6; 30.7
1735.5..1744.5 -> 0.4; 26.3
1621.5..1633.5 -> 2.9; 19.8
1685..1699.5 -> -1.0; 28.8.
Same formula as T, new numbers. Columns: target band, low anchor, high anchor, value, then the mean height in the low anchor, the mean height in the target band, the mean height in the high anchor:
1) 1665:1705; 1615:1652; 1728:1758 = -0.21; 22.1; 29.4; 26.8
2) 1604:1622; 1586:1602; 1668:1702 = 0.06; 30.7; 28.7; 29.5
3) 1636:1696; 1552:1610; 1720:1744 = 0.08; 29.5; 26.8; 28.2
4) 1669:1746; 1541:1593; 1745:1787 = -0.07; 27.5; 29.6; 27.9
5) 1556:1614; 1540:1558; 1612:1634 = -0.24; 24.8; 29.7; 22.8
